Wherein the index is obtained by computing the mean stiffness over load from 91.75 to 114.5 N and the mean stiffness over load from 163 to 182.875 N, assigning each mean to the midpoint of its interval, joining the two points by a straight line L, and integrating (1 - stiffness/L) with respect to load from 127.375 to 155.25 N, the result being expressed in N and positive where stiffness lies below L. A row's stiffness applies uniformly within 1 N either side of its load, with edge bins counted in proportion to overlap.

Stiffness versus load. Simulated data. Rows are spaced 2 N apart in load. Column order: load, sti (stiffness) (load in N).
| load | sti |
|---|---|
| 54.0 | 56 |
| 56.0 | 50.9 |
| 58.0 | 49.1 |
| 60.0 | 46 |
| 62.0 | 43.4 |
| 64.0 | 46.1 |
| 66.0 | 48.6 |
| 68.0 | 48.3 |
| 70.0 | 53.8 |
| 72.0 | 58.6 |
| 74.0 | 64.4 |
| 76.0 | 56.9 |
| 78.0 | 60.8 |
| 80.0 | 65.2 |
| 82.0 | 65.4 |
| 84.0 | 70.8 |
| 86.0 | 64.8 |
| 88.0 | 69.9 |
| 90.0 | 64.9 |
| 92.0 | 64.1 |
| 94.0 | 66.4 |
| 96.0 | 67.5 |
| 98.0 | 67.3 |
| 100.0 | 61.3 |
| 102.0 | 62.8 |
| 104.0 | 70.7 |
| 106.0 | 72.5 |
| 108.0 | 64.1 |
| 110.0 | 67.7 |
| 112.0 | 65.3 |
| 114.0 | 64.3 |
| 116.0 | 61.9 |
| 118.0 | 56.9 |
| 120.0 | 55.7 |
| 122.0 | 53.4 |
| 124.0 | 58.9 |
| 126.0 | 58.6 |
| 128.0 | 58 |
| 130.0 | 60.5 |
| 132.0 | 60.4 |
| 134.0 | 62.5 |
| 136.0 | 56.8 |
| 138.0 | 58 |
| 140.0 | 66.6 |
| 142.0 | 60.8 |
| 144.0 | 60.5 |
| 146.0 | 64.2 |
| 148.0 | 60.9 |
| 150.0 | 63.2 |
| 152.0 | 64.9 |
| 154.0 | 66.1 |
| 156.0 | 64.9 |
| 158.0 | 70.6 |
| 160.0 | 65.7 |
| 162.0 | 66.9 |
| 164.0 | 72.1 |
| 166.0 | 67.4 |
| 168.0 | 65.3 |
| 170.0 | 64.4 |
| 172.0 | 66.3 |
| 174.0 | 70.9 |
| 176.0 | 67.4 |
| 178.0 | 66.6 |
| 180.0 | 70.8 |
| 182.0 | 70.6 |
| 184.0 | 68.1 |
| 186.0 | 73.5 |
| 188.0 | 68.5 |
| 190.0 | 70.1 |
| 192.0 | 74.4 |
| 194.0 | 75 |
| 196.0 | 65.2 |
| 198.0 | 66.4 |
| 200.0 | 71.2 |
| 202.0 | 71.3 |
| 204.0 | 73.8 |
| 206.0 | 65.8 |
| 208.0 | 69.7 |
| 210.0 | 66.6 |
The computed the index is 2.3 N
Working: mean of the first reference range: 66.3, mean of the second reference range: 68.2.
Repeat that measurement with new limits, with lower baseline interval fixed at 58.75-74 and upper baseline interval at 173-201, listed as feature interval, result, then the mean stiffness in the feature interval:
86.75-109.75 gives -4.6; 66.5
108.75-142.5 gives -0.3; 60.4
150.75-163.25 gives -0.3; 66.6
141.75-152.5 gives 0.2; 62.4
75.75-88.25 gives -2.9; 65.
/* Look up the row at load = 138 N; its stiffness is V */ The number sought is 58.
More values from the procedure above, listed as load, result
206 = 65.8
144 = 60.5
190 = 70.1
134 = 62.5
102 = 62.8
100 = 61.3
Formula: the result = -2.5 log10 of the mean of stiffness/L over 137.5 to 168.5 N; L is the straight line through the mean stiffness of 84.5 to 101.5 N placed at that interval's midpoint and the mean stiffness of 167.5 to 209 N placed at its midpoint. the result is 0.05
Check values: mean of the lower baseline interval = 65.8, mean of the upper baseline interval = 69.3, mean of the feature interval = 65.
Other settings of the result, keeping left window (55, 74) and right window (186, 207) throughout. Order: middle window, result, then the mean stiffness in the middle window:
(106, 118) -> -0.13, 64.7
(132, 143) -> 0.01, 60.9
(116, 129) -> 0.03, 57.3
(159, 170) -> -0.03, 67.2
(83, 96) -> -0.23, 66.9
